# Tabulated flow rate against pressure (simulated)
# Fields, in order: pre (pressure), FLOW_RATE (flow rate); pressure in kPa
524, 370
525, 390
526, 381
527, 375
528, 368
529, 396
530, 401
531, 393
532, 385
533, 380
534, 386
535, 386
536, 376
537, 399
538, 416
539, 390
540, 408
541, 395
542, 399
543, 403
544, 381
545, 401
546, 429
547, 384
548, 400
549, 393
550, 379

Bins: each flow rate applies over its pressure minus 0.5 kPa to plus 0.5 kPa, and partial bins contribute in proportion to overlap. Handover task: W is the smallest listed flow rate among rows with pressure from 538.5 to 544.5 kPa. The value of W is 381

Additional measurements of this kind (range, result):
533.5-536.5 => 376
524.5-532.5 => 368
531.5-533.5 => 380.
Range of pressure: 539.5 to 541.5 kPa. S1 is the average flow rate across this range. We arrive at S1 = 402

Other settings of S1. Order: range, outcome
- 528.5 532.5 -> 394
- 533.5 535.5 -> 386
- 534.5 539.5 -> 393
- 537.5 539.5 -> 403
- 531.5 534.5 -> 384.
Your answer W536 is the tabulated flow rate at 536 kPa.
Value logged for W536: 376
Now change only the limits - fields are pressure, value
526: 381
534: 386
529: 396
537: 399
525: 390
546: 429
